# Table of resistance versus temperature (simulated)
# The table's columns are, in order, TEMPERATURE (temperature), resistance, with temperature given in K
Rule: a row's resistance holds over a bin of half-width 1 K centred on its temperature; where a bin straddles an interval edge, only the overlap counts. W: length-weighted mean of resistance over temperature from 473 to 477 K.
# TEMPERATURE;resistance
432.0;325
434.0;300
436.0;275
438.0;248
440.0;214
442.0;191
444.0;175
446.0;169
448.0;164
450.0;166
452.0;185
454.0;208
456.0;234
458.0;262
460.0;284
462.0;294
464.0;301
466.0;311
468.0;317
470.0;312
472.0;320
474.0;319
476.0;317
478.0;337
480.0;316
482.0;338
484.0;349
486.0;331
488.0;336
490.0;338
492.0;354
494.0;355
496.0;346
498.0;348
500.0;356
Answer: 318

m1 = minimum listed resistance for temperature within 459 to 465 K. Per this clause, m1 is 284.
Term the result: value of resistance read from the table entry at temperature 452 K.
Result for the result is 185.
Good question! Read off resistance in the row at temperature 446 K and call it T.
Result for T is 169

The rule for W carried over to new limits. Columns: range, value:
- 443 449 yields 169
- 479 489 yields 334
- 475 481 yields 323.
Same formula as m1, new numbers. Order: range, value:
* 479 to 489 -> 316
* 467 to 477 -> 312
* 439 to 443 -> 191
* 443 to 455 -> 164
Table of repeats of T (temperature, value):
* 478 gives 337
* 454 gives 208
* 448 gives 164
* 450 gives 166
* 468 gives 317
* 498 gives 348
